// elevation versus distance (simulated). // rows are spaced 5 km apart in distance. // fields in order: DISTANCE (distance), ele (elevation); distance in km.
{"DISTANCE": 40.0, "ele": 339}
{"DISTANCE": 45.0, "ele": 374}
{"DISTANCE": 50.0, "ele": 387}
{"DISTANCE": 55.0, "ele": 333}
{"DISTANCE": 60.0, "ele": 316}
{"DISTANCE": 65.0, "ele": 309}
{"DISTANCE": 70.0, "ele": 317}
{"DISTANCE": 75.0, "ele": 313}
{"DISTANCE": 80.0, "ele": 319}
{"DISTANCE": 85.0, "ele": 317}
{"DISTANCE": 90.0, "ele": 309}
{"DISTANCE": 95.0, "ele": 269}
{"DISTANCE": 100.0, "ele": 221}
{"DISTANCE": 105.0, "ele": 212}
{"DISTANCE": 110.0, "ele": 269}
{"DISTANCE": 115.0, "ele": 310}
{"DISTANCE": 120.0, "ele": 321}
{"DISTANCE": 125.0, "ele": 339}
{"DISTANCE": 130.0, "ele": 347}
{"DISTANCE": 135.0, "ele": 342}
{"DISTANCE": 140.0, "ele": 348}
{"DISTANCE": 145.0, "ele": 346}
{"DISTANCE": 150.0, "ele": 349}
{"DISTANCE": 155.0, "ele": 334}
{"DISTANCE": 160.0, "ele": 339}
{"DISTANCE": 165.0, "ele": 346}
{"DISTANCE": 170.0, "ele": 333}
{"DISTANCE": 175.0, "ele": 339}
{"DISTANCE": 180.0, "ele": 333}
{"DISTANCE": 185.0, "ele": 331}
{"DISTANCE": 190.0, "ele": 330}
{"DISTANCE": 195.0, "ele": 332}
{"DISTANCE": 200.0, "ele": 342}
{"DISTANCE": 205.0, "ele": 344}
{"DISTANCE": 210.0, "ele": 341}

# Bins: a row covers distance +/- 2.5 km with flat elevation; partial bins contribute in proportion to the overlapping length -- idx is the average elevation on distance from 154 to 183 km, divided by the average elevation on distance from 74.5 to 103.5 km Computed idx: 1.18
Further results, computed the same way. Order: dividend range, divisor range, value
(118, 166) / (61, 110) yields 1.19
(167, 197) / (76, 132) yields 1.13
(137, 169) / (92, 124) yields 1.27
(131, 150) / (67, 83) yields 1.09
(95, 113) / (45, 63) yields 0.69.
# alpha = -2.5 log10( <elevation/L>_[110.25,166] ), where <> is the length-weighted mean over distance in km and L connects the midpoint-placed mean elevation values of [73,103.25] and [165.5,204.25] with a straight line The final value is -0.075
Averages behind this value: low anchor 289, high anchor 335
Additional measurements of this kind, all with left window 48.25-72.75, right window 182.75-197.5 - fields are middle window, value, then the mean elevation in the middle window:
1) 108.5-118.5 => 0.13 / 295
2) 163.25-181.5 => -0.02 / 338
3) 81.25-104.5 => 0.20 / 275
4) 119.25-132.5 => -0.02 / 338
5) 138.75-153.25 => -0.05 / 347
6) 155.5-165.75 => -0.03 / 340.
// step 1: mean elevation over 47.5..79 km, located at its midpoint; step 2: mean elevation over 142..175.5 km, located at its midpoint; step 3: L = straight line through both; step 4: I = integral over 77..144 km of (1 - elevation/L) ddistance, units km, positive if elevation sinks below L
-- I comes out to 6.4 km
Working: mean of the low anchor 329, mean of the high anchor 341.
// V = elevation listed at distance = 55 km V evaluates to 333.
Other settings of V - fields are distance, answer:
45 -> 374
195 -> 332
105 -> 212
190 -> 330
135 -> 342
